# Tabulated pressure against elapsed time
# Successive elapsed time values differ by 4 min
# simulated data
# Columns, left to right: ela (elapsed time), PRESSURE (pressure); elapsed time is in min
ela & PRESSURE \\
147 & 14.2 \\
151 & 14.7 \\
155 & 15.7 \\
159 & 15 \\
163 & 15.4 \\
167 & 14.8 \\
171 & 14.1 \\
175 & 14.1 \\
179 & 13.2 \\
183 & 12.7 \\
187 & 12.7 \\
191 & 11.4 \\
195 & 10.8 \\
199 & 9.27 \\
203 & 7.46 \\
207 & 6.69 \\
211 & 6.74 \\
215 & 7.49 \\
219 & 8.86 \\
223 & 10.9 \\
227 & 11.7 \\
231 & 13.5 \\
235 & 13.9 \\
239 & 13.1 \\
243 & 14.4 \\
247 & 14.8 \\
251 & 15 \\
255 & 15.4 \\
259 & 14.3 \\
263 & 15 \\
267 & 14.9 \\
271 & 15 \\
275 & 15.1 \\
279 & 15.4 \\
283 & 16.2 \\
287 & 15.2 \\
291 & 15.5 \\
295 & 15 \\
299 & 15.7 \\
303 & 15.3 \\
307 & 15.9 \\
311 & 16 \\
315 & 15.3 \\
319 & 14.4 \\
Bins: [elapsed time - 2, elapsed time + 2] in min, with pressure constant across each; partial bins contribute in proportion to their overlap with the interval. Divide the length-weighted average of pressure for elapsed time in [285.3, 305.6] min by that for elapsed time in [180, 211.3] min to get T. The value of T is 1.54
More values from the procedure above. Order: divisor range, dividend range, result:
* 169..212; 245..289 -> 1.38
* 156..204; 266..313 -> 1.21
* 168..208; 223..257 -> 1.21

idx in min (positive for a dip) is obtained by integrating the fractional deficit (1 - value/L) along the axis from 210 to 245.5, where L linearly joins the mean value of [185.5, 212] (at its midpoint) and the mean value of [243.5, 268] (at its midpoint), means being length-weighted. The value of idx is 2.7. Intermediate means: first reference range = 9.33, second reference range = 14.9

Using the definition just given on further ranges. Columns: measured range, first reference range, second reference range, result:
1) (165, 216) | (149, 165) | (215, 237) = 9.7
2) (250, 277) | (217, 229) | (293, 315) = -4.1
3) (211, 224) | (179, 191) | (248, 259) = 4.9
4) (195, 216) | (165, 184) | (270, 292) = 9.5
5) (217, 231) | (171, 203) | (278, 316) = 2.4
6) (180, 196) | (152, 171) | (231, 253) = 3.0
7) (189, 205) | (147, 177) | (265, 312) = 5.6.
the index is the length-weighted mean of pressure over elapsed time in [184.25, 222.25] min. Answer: 9.18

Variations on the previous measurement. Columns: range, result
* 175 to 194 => 12.6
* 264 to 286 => 15.3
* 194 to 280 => 12.2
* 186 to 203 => 10.5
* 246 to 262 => 14.9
